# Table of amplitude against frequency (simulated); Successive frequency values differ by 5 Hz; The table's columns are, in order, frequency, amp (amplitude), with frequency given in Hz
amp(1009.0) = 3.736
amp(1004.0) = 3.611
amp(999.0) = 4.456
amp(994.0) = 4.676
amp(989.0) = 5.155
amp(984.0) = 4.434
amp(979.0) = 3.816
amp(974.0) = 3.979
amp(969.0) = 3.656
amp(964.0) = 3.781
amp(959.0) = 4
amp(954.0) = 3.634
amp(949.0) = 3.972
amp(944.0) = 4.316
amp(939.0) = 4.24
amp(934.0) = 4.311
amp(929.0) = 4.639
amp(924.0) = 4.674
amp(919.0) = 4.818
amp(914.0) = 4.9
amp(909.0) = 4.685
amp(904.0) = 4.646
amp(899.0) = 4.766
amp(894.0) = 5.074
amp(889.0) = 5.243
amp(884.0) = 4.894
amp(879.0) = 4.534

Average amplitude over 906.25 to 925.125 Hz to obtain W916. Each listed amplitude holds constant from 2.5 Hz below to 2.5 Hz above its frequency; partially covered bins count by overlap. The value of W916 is 4.77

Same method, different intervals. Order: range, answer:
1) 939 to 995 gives 4.12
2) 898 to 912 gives 4.7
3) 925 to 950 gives 4.34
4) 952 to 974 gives 3.79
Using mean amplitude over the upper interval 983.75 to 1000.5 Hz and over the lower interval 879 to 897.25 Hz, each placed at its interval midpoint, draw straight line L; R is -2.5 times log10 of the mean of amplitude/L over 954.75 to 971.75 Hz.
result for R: 0.25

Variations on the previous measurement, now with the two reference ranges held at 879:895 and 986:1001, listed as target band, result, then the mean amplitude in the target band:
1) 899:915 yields 0.05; 4.73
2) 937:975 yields 0.22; 3.94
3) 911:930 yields 0.03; 4.77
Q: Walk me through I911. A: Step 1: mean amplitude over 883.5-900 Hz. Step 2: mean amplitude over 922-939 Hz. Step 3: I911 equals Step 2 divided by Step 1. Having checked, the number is 0.89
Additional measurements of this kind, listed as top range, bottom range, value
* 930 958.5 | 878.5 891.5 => 0.83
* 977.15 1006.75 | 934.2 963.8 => 1.08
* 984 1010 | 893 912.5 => 0.92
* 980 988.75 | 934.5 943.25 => 1.06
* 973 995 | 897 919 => 0.93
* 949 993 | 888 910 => 0.84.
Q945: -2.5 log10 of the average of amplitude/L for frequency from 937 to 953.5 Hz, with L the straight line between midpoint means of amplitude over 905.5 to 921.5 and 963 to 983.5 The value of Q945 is 0.05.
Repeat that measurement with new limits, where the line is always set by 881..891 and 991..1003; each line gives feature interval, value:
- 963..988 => 0.14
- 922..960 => 0.13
